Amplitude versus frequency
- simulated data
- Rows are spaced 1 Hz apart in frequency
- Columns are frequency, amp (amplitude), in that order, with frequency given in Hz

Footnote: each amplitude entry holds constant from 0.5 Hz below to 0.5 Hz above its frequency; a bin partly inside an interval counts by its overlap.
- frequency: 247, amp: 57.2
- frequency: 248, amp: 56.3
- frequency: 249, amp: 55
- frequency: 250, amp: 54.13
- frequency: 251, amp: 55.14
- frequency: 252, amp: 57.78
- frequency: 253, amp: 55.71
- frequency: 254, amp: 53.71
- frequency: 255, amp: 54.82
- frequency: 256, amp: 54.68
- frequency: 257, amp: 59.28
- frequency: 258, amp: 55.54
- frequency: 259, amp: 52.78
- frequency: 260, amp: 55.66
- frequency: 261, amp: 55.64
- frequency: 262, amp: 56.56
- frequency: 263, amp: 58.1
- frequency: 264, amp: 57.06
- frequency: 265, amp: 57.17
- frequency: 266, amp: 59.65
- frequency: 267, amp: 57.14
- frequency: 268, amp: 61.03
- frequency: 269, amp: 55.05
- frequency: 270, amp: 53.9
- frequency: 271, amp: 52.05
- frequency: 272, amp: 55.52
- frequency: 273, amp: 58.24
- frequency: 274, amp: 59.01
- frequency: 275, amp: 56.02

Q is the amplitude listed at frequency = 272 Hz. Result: 55.52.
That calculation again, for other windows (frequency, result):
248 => 56.3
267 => 57.14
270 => 53.9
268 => 61.03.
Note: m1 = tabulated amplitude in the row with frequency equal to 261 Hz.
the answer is 55.64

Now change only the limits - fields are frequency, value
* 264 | 57.06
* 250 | 54.13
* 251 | 55.14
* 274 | 59.01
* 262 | 56.56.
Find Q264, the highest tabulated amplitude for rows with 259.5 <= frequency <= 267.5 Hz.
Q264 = 59.65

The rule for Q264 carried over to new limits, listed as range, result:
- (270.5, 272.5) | 55.52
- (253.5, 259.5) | 59.28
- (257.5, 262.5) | 56.56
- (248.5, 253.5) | 57.78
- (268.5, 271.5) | 55.05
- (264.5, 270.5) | 61.03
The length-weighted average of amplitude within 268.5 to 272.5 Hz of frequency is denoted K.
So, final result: 54.1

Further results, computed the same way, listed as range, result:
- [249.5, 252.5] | 55.7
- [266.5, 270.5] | 56.8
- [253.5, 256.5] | 54.4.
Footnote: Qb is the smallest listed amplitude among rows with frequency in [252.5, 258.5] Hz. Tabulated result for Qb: 53.71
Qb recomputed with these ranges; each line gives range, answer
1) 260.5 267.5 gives 55.64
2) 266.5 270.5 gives 53.9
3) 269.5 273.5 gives 52.05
